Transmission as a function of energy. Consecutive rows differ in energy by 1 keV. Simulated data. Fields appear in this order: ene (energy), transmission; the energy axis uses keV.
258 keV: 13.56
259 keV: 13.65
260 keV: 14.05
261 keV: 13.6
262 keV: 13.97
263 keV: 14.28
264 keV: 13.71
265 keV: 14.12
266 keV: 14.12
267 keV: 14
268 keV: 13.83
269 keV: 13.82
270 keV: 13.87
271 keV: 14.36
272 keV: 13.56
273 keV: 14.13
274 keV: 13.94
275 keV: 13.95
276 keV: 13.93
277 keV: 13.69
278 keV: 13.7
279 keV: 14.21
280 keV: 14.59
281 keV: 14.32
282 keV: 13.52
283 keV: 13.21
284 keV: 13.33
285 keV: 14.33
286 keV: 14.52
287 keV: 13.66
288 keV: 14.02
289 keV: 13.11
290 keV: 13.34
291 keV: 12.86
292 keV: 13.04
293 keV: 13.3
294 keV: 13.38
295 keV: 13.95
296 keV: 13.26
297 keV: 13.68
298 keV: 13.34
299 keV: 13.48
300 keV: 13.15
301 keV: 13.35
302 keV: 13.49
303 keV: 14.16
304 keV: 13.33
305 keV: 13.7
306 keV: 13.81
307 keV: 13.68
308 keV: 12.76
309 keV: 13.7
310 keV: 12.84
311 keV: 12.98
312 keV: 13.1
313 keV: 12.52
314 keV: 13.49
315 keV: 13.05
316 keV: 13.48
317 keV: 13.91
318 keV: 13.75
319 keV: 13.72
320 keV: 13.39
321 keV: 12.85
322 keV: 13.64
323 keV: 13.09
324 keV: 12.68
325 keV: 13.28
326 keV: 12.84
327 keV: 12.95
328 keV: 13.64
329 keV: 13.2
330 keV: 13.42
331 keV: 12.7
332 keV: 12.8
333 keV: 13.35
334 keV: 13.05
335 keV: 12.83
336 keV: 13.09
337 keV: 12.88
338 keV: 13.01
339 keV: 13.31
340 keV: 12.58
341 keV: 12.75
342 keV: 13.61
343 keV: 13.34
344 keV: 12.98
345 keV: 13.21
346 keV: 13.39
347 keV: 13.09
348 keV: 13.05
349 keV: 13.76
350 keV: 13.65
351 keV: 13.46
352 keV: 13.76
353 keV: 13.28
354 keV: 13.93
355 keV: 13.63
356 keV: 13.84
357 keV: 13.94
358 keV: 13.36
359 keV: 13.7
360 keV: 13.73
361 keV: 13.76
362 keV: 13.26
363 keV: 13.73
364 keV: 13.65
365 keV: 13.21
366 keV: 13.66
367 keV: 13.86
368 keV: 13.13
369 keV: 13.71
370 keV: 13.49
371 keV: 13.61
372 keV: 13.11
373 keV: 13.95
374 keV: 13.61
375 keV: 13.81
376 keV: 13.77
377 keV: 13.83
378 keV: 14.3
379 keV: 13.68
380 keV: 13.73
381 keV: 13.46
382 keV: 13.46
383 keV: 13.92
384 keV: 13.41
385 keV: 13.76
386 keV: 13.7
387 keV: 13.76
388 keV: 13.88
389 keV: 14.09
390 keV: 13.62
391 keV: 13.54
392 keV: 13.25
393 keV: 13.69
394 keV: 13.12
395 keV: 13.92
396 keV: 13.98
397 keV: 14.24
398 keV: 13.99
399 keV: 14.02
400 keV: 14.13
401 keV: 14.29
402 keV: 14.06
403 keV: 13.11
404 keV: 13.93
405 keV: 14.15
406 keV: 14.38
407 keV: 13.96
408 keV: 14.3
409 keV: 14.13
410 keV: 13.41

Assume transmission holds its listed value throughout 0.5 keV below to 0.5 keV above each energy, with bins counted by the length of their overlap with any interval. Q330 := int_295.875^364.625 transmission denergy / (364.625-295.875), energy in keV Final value 13.3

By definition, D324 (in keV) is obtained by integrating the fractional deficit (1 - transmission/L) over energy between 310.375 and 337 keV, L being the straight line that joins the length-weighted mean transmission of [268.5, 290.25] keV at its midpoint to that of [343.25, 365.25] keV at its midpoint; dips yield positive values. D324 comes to 0.9 keV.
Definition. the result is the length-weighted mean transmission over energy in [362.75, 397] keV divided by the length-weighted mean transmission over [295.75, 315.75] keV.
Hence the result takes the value 1.02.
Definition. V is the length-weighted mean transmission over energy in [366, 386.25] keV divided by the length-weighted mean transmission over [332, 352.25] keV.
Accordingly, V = 1.0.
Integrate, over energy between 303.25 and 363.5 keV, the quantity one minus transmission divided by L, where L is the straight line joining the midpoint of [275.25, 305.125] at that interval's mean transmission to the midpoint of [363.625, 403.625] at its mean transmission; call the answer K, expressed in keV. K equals 1.6 keV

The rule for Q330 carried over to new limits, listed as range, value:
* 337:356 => 13.3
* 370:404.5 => 13.8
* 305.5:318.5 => 13.3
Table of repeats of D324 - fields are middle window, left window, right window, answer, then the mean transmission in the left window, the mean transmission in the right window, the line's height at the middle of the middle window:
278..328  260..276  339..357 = 0.91 keV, 14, 13.4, 13.7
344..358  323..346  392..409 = -0.23 keV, 13.1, 13.9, 13.3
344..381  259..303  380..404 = 0.45 keV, 13.7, 13.8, 13.8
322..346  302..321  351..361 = 0.80 keV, 13.4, 13.7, 13.5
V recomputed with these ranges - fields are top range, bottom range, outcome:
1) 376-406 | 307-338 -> 1.05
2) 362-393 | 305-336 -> 1.03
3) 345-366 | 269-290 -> 0.98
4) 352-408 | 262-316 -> 1.01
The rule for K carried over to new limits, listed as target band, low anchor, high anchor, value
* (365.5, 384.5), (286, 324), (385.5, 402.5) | 0.1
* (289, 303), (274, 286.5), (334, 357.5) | 0.4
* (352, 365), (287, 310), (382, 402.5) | 0.0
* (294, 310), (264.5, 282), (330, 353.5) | 0.2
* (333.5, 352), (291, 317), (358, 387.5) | 0.5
